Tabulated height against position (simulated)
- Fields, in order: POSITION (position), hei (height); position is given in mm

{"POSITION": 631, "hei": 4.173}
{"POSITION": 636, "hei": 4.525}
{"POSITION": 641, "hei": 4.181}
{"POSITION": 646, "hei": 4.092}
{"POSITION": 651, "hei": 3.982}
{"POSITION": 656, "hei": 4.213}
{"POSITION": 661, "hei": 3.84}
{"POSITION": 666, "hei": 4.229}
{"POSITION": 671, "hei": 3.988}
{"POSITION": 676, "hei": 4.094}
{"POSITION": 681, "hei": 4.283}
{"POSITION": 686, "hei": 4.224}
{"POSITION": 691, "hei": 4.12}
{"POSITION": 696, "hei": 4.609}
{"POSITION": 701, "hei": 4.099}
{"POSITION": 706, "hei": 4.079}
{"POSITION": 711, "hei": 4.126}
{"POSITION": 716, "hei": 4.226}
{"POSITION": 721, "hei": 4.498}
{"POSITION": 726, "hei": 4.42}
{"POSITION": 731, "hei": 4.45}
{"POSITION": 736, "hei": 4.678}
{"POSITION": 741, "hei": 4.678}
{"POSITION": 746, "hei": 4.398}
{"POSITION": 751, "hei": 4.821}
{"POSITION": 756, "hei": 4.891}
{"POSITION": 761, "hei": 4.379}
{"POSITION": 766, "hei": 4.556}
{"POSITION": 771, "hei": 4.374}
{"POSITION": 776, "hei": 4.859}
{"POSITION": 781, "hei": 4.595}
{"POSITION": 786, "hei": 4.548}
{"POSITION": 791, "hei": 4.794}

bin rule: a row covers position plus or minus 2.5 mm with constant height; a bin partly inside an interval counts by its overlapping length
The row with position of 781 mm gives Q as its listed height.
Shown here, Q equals 4.595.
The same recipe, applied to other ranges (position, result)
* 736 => 4.678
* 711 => 4.126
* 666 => 4.229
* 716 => 4.226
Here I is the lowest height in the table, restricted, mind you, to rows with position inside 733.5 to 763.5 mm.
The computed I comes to 4.379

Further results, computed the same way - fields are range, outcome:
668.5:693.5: 3.988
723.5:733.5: 4.42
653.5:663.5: 3.84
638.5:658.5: 3.982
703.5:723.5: 4.079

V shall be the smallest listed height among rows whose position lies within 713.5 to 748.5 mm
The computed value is 4.226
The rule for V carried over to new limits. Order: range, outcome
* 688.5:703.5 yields 4.099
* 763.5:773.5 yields 4.374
